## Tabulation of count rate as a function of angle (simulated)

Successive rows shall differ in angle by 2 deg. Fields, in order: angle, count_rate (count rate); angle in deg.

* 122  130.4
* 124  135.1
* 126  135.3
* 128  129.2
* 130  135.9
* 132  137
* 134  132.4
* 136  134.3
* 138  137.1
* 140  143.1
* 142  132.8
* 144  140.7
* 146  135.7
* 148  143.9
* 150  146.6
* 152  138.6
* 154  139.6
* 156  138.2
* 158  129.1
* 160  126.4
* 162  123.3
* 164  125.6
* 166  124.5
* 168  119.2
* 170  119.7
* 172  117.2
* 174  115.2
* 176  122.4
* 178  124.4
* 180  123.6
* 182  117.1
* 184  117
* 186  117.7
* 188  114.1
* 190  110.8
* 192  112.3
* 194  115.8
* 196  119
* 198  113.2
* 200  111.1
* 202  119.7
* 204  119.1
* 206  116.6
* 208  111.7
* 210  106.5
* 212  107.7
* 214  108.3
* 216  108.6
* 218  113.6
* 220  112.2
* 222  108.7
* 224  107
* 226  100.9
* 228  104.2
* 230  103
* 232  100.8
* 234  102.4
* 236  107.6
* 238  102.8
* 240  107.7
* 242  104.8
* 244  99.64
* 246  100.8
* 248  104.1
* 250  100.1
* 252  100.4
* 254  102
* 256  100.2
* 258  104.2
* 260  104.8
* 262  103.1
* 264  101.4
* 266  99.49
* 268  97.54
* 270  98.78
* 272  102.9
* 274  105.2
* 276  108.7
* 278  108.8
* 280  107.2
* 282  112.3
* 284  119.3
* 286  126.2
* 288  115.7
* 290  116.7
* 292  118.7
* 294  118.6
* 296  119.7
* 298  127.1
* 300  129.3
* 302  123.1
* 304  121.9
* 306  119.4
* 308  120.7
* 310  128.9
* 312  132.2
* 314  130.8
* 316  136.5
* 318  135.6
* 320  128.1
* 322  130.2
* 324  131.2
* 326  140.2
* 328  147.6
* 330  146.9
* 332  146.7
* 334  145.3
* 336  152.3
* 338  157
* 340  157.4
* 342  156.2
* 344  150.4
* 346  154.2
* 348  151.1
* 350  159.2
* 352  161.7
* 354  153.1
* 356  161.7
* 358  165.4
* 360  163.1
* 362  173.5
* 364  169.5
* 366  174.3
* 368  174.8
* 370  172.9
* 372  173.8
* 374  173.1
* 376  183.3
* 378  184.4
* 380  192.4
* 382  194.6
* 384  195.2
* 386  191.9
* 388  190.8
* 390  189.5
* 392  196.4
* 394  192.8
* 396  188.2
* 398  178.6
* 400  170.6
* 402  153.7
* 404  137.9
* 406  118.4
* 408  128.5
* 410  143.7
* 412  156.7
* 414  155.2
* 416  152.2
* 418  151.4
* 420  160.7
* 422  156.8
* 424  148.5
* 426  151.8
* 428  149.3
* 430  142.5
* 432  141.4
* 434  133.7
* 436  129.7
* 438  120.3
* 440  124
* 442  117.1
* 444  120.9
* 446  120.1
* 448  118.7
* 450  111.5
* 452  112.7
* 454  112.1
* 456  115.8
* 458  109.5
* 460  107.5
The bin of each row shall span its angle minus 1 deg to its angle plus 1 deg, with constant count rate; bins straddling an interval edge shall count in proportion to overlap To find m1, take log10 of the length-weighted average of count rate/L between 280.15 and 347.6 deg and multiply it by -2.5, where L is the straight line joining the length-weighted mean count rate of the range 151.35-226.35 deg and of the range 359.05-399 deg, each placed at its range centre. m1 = 0.21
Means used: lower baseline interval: 118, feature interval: 133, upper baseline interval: 183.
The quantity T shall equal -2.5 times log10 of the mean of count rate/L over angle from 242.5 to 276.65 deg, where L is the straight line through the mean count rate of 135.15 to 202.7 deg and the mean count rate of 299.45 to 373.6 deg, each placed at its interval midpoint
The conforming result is 0.33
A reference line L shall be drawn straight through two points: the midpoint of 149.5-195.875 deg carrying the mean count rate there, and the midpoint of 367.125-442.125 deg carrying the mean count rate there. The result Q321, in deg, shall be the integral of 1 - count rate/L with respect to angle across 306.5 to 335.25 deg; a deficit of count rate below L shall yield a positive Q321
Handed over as 2.3 deg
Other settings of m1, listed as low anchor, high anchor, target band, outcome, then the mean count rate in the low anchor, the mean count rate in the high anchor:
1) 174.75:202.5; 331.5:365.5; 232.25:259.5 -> 0.27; 117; 158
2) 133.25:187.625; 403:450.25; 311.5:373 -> -0.14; 129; 138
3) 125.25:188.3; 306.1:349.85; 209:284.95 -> 0.28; 129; 142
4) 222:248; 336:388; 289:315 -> 0.12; 104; 170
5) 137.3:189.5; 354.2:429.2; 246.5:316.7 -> 0.30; 128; 168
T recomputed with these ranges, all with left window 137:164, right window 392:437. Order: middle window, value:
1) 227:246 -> 0.34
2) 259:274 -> 0.38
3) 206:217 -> 0.27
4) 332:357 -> -0.04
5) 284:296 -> 0.21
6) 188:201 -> 0.22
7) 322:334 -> 0.04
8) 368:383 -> -0.20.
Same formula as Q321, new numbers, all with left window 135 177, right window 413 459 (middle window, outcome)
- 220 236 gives 3.3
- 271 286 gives 2.5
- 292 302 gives 0.7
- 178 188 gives 0.9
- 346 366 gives -4.5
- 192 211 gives 2.4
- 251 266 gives 3.4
